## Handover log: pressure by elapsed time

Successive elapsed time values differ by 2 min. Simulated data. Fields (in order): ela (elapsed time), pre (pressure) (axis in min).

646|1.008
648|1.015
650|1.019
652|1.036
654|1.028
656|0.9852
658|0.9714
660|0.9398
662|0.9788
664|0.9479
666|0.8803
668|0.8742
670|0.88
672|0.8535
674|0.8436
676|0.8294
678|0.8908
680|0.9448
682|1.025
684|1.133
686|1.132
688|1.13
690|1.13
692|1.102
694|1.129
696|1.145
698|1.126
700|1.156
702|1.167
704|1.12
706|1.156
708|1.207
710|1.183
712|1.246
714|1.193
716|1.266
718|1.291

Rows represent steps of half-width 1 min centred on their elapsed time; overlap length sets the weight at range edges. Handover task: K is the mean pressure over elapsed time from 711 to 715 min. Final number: 1.22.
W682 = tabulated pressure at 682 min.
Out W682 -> 1.025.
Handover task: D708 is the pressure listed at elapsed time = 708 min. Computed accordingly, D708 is 1.207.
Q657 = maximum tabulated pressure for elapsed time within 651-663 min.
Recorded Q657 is 1.036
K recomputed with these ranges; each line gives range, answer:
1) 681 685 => 1.08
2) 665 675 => 0.866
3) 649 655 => 1.03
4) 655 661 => 0.965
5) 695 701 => 1.14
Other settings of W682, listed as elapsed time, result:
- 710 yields 1.183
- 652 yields 1.036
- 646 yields 1.008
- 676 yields 0.8294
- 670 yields 0.88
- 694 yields 1.129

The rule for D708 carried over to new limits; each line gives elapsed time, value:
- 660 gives 0.9398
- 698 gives 1.126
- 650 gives 1.019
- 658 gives 0.9714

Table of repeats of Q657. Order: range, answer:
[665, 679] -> 0.8908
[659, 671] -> 0.9788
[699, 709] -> 1.207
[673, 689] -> 1.133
